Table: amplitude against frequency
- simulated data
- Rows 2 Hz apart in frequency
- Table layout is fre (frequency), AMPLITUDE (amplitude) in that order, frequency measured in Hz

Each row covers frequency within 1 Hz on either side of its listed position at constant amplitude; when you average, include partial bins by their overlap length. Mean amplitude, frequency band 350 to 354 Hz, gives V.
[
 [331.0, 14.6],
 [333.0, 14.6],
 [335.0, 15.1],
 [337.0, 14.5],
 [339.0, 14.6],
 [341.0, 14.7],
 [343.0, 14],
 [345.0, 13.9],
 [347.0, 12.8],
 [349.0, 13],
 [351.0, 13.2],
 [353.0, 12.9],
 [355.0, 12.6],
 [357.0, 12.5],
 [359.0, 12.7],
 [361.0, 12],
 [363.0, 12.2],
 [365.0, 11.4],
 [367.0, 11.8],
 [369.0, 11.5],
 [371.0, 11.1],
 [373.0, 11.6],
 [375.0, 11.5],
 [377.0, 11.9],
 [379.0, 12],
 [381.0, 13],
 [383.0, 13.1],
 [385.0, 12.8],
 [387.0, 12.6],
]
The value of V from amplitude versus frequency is 13.1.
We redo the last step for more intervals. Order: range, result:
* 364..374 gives 11.5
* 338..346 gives 14.3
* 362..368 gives 11.8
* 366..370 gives 11.7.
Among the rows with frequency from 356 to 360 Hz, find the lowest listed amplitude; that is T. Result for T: 12.5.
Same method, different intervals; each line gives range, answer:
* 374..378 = 11.5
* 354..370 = 11.4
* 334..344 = 14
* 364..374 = 11.1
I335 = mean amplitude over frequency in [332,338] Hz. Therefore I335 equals 14.7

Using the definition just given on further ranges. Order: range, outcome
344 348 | 13.4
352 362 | 12.5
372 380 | 11.8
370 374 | 11.3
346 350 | 12.9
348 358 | 12.8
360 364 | 12.1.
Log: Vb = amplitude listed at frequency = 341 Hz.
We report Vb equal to 14.7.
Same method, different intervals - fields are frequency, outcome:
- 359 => 12.7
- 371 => 11.1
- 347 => 12.8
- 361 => 12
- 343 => 14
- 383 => 13.1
